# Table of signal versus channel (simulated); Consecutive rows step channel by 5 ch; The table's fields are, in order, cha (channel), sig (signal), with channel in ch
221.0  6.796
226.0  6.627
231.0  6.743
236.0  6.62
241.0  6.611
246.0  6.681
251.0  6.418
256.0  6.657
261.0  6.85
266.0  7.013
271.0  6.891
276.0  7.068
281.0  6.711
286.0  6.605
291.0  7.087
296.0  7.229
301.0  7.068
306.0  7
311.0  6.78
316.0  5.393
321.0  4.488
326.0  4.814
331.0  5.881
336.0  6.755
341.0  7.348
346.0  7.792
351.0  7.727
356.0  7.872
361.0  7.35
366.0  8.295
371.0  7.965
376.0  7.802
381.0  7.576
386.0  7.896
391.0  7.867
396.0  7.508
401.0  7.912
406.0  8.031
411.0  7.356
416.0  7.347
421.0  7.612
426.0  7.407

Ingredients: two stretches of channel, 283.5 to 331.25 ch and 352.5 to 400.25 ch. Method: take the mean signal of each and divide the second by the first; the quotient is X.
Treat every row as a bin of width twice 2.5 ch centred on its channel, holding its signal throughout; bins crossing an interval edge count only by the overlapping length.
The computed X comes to 1.25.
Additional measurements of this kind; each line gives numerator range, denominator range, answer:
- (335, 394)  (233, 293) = 1.14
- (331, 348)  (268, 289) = 1.04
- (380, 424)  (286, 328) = 1.22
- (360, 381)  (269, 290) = 1.15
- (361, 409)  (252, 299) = 1.14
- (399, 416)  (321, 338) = 1.38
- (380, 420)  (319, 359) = 1.16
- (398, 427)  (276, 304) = 1.10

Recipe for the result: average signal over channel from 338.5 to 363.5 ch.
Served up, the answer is 7.62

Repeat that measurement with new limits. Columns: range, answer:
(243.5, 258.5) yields 6.59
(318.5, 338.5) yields 5.48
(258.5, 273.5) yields 6.92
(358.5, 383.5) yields 7.8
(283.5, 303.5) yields 7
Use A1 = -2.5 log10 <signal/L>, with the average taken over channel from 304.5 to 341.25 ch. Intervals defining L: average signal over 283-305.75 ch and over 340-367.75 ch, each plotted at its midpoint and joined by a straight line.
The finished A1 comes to 0.23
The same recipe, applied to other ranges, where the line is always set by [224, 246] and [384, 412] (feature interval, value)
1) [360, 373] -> -0.05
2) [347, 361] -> -0.03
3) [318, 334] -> 0.38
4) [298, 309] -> 0.01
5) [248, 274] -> 0.01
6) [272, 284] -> 0.01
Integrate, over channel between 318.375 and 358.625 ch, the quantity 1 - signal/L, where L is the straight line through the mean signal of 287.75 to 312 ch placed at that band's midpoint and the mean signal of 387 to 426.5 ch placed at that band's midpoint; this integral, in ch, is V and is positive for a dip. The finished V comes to 3.8 ch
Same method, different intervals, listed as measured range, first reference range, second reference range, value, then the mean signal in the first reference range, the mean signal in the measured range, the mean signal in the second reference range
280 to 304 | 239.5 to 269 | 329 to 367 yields 0.1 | 6.71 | 6.96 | 7.36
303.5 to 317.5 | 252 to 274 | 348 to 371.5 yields 1.6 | 6.83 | 6.46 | 7.83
